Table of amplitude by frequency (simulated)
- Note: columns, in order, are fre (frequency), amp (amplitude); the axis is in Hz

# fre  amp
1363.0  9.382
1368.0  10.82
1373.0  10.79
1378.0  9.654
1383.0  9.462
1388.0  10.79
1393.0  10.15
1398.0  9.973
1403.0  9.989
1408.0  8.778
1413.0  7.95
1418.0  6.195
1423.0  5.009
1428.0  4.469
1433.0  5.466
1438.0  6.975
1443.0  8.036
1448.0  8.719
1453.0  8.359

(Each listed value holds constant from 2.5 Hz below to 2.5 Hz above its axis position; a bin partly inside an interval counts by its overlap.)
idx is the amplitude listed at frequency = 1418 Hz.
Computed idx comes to 6.195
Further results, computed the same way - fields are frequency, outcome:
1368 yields 10.82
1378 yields 9.654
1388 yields 10.79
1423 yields 5.009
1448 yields 8.719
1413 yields 7.95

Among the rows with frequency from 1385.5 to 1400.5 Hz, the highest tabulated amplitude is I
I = 10.79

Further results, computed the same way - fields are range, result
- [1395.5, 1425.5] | 9.989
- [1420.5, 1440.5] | 6.975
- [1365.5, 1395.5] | 10.82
